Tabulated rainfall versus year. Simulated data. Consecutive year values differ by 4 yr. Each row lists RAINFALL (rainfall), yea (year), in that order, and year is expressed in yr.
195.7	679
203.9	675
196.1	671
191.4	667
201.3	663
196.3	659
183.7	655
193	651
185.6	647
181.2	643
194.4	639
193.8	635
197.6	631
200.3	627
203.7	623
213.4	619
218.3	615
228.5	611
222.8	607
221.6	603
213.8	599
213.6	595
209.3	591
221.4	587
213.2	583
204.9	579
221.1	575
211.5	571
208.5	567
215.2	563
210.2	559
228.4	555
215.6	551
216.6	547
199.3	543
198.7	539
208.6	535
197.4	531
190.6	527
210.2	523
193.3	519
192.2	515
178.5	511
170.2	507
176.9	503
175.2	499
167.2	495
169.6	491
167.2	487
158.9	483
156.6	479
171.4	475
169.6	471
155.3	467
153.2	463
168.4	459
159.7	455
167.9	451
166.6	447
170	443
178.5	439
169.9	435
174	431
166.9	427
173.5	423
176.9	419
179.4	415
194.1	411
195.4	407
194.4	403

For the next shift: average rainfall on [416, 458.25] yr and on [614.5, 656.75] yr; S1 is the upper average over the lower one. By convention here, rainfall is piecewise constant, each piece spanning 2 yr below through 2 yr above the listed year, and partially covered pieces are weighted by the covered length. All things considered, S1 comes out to 1.15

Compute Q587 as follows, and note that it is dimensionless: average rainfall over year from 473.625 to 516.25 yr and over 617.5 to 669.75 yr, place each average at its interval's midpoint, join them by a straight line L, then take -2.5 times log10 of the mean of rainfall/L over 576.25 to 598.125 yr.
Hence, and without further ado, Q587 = -0.15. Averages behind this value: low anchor 171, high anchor 195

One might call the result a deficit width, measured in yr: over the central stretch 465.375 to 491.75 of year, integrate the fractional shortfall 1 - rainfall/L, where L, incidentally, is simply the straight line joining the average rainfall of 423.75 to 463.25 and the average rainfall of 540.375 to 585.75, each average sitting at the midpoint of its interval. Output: 2.5 yr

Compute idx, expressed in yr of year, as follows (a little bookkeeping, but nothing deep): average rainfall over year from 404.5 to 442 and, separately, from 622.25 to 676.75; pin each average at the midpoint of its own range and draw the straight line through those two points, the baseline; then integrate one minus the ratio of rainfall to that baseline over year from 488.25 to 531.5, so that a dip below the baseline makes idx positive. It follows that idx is 0.40 yr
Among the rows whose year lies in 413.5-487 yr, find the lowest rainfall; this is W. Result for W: 153.2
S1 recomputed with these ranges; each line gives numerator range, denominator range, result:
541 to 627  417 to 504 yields 1.28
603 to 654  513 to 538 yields 1.02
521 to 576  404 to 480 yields 1.22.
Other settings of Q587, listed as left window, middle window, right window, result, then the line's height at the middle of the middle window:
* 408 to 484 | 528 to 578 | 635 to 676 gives -0.162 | 181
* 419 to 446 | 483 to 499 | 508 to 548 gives 0.122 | 188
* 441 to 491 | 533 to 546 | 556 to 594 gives -0.033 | 197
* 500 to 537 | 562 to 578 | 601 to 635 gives -0.062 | 202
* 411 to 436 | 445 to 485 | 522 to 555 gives 0.146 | 186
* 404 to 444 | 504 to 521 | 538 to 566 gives 0.106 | 202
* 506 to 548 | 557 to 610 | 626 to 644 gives -0.105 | 195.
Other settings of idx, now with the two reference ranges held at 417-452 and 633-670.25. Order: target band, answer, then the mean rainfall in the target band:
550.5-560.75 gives -2.02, 219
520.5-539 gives -2.14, 201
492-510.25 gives 0.52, 173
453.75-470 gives 1.34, 160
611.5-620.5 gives -1.43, 218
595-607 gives -2.00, 218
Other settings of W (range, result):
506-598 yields 170.2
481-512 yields 158.9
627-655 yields 181.2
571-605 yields 204.9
